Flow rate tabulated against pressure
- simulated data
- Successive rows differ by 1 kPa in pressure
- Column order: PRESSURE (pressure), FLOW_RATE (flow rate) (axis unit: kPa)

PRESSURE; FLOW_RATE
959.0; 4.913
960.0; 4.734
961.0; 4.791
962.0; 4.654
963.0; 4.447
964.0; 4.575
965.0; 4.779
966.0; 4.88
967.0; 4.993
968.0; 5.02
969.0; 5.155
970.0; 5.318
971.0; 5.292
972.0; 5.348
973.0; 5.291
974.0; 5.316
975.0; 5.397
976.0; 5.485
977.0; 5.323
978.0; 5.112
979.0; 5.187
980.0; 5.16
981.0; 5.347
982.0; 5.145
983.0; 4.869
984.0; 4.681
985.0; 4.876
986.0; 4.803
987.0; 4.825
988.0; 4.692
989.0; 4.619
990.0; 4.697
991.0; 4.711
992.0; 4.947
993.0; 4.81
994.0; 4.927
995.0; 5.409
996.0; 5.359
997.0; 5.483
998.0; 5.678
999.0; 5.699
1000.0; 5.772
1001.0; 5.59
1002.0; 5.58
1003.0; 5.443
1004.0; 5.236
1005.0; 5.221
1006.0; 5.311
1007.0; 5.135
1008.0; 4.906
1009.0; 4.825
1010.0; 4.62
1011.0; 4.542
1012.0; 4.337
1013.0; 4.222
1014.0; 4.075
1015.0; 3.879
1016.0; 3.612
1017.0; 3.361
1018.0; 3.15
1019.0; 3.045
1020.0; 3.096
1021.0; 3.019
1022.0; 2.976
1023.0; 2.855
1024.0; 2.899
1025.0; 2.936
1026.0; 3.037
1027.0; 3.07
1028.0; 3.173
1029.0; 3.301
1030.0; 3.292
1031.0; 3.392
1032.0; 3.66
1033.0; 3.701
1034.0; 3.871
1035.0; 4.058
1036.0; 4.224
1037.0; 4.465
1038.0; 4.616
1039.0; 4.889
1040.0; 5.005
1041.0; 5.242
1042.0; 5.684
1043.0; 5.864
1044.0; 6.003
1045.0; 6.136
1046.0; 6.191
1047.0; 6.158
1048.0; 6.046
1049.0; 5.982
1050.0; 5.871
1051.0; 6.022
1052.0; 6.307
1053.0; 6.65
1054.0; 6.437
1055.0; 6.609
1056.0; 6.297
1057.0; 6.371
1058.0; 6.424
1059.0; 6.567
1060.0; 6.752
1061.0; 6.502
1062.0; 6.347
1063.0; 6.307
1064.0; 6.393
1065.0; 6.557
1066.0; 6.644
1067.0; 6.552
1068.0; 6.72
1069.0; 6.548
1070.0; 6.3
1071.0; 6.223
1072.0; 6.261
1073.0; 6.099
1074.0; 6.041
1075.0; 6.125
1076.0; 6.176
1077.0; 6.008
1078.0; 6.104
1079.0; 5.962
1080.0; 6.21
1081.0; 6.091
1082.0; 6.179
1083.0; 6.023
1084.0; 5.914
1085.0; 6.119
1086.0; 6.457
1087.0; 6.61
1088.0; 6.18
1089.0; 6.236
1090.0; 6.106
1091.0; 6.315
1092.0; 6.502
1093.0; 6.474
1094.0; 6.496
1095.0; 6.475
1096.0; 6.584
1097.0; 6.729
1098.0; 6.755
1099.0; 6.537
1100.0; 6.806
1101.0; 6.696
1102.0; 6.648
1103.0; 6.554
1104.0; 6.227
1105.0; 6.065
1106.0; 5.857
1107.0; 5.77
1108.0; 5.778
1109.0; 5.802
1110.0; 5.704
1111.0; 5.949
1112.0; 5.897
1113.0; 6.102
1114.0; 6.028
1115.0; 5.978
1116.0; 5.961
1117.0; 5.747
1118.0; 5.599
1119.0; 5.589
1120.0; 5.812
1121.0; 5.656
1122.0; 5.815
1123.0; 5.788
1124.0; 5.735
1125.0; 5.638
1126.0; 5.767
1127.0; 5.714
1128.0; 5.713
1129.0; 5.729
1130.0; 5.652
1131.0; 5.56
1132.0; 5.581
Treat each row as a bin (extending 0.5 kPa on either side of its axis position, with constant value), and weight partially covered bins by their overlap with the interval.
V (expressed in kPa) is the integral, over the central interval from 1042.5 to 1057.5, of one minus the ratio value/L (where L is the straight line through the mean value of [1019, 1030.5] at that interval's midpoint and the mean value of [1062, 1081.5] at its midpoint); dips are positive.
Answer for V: -4.45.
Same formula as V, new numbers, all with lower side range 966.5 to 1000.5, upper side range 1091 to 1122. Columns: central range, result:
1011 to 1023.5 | 4.4 kPa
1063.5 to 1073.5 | -1.0 kPa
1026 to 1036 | 3.6 kPa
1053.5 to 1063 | -1.2 kPa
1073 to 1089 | -0.5 kPa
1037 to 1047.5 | 0.2 kPa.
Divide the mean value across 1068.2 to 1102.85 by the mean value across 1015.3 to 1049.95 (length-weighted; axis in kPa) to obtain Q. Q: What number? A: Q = 1.5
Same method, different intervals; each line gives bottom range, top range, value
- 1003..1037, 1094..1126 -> 1.58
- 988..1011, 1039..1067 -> 1.20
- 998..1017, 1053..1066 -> 1.33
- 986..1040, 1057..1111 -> 1.46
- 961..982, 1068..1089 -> 1.22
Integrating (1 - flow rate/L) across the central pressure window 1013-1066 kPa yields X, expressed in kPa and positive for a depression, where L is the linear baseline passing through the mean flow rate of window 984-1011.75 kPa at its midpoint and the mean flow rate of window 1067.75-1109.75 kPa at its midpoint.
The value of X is 7.59 kPa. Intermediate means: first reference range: 5.09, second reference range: 6.27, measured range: 4.86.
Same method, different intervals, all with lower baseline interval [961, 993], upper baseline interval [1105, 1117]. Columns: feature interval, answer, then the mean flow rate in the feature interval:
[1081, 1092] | -0.9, 6.22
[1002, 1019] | 2.4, 4.48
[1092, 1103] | -1.5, 6.61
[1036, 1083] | -4.5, 6.09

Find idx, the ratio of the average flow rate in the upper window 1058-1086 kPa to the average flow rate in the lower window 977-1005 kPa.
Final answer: 1.22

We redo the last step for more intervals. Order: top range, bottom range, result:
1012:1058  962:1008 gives 0.89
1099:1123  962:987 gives 1.19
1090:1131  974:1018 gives 1.23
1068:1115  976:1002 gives 1.22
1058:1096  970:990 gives 1.24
